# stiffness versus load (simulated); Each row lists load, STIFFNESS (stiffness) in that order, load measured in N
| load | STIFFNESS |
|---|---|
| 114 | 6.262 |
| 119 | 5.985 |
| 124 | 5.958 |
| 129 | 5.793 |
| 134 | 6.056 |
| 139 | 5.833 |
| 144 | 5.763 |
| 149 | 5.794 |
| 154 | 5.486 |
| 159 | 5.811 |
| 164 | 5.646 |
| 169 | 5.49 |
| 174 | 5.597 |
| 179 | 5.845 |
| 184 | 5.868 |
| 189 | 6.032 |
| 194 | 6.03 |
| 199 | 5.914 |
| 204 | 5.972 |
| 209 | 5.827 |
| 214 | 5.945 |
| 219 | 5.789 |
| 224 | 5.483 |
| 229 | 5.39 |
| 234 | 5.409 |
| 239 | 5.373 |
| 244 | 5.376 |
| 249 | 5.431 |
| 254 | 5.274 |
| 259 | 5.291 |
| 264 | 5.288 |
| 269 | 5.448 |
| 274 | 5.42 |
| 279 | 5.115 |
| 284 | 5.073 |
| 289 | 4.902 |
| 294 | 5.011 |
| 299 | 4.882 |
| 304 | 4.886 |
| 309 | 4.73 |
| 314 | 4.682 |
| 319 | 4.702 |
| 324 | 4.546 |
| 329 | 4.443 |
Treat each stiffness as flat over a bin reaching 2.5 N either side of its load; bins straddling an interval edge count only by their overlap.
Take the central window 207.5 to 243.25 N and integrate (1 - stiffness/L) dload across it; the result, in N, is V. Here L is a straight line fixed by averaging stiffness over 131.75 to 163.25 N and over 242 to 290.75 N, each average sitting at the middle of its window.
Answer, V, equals -0.9 N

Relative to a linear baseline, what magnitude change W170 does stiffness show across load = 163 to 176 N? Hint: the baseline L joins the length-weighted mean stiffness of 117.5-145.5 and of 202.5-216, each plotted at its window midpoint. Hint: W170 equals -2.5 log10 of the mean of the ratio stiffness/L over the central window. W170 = 0.06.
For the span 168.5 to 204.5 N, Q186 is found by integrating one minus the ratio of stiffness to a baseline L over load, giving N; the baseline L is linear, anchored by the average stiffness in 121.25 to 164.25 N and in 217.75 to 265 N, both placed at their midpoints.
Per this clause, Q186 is -1.48 N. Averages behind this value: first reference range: 5.8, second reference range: 5.4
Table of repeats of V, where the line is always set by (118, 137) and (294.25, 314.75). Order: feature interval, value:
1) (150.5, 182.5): 0.21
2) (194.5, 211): -1.37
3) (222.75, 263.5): -1.22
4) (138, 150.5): 0.10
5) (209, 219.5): -0.93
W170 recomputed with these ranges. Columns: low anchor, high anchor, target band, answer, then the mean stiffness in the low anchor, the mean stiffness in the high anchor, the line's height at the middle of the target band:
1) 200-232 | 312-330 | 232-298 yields -0.01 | 5.74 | 4.6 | 5.21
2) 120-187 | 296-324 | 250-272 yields -0.05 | 5.77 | 4.76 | 5.08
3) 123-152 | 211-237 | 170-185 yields 0.00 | 5.85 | 5.6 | 5.74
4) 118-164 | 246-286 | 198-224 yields -0.06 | 5.82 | 5.3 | 5.52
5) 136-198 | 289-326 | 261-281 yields -0.06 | 5.77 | 4.79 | 5.04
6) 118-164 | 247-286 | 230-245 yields 0.01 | 5.82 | 5.29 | 5.41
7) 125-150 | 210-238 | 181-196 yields -0.05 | 5.86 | 5.6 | 5.71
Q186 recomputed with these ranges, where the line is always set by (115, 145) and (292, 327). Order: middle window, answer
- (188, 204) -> -1.42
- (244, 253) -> -0.40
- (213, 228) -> -0.96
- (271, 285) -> -0.72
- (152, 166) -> 0.20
